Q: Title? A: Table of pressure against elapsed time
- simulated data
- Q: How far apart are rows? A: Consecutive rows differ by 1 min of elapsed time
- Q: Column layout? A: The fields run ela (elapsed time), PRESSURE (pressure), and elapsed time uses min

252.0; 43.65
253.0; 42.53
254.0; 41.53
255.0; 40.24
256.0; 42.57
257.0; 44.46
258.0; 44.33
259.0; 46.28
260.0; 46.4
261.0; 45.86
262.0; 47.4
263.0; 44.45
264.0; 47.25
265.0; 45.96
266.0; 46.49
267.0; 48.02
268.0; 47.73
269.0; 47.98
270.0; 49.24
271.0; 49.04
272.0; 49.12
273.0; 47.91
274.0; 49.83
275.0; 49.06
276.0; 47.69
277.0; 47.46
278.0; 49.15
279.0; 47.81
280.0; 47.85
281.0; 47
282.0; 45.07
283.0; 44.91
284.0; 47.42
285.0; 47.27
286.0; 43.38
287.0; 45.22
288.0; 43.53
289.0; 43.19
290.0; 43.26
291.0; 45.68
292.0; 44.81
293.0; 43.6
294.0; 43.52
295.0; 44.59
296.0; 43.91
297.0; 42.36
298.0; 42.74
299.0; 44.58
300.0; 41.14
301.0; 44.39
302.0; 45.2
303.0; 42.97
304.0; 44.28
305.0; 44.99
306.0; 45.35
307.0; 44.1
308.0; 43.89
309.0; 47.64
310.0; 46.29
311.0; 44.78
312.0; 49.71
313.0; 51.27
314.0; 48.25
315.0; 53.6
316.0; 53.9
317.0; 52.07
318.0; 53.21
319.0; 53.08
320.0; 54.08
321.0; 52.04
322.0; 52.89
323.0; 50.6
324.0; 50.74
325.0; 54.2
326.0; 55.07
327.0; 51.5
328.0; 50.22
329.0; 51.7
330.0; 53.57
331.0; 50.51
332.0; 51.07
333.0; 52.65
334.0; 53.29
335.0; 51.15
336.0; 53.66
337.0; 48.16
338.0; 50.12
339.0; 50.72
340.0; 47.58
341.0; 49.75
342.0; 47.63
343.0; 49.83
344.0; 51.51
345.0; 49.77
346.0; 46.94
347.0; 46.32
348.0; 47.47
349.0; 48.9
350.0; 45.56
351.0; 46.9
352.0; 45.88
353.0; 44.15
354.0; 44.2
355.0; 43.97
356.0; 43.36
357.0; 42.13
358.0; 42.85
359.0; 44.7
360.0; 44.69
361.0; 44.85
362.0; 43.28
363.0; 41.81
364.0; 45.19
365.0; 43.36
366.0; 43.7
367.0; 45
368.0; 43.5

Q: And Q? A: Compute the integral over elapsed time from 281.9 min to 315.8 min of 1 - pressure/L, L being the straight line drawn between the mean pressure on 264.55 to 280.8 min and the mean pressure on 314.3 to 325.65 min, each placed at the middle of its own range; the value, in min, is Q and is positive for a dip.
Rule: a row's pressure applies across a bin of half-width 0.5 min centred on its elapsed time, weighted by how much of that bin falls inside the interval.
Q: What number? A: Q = 3.6 min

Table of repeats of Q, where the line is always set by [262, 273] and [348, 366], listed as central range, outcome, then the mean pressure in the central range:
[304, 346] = -4.32 min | 50.3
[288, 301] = 0.83 min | 43.6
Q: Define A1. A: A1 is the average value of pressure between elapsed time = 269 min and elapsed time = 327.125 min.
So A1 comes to 47.4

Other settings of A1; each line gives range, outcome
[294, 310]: 44.2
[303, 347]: 50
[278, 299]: 45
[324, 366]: 48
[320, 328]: 52.4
